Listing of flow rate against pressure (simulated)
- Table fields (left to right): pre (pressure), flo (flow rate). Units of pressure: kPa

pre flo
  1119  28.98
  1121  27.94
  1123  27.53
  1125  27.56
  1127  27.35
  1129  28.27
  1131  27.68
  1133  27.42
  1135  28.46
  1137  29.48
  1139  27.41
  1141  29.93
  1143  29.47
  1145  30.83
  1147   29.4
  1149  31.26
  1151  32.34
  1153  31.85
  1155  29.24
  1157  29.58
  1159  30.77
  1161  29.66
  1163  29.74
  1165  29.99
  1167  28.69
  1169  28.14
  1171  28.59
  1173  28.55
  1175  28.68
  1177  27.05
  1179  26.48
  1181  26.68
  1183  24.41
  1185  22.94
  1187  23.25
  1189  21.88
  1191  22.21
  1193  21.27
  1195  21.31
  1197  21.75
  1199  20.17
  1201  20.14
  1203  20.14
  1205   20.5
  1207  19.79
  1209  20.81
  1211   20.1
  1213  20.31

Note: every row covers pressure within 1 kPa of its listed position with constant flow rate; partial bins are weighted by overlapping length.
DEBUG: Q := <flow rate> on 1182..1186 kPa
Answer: 23.7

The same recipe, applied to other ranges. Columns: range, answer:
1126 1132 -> 27.8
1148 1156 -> 31.2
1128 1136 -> 28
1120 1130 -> 27.7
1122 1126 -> 27.5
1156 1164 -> 29.9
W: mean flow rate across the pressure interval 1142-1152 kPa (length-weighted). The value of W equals 30.7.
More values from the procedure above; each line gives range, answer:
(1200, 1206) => 20.3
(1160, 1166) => 29.8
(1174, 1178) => 27.9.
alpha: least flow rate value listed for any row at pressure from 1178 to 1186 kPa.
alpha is 22.94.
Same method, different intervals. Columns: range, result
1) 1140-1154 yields 29.4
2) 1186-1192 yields 21.88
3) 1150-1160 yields 29.24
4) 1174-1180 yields 26.48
